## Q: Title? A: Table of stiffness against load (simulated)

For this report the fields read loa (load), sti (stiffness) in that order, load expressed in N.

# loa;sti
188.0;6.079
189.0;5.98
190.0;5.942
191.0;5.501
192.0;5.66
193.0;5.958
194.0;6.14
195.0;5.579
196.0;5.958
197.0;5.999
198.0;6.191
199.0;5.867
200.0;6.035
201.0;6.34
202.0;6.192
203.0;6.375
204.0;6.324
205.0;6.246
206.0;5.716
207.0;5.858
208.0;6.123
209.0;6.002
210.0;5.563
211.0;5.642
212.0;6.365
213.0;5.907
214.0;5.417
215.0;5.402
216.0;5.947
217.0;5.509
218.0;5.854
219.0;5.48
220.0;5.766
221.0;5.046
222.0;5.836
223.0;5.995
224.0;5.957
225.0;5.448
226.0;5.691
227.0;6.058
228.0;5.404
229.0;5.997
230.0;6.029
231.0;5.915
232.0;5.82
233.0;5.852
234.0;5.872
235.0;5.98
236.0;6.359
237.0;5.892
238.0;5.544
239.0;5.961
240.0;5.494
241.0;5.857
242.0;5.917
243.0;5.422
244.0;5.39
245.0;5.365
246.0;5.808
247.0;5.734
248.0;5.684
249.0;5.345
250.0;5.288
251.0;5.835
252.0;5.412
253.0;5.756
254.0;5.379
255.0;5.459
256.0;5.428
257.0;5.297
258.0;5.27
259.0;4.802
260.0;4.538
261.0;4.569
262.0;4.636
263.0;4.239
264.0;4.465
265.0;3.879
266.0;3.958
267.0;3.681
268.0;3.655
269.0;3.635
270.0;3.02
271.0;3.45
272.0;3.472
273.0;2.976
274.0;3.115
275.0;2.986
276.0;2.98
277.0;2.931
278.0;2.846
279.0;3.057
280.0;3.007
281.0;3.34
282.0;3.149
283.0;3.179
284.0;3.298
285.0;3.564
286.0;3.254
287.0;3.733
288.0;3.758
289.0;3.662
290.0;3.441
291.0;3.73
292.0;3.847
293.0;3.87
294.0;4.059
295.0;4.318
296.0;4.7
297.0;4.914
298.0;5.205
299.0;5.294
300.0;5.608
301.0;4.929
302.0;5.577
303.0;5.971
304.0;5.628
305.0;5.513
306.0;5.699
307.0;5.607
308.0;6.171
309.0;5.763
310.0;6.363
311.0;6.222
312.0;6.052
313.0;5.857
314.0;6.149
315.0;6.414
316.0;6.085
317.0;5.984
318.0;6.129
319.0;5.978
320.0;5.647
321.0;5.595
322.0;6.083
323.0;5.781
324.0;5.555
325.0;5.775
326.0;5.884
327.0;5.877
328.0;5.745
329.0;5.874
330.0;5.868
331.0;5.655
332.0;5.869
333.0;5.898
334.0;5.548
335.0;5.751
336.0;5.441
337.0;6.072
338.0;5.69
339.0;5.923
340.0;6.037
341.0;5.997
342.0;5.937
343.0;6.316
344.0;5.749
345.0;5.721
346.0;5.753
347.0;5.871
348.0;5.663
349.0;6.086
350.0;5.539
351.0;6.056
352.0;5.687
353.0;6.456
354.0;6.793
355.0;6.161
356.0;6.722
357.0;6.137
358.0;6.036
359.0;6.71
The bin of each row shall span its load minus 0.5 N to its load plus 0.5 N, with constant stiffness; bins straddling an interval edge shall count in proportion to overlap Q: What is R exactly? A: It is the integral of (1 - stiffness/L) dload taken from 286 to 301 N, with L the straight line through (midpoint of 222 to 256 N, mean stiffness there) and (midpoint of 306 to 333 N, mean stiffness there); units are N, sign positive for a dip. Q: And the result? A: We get 4.03 N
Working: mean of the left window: 5.72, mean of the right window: 5.92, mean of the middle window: 4.28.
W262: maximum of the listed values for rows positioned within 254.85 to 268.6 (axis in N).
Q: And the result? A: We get 5.459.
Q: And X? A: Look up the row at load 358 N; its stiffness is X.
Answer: 6.036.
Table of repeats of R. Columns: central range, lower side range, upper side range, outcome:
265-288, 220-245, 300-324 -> 9.9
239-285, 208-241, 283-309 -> 7.1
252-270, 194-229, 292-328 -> 3.5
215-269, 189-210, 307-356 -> 5.2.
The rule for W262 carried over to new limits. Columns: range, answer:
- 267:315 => 6.414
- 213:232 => 6.058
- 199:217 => 6.375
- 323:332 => 5.884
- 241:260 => 5.917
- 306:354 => 6.793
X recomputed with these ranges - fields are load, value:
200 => 6.035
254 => 5.379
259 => 4.802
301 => 4.929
